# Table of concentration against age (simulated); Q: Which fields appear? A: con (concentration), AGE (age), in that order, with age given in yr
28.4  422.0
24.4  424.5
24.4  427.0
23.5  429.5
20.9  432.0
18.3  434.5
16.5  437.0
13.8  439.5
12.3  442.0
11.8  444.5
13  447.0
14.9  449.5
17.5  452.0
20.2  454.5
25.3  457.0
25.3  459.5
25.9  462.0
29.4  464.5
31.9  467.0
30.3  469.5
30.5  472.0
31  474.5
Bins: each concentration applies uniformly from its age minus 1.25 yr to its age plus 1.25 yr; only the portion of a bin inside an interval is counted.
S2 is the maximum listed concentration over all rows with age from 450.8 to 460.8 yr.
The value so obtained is 25.3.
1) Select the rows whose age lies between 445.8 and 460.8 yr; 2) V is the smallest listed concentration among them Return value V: 13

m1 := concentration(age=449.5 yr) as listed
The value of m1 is 14.9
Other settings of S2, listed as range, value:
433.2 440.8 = 18.3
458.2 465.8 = 29.4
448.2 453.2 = 17.5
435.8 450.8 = 16.5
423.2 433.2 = 24.4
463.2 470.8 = 31.9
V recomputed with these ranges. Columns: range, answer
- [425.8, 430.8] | 23.5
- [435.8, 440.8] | 13.8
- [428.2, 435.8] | 18.3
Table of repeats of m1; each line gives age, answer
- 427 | 24.4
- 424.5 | 24.4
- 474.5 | 31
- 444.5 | 11.8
